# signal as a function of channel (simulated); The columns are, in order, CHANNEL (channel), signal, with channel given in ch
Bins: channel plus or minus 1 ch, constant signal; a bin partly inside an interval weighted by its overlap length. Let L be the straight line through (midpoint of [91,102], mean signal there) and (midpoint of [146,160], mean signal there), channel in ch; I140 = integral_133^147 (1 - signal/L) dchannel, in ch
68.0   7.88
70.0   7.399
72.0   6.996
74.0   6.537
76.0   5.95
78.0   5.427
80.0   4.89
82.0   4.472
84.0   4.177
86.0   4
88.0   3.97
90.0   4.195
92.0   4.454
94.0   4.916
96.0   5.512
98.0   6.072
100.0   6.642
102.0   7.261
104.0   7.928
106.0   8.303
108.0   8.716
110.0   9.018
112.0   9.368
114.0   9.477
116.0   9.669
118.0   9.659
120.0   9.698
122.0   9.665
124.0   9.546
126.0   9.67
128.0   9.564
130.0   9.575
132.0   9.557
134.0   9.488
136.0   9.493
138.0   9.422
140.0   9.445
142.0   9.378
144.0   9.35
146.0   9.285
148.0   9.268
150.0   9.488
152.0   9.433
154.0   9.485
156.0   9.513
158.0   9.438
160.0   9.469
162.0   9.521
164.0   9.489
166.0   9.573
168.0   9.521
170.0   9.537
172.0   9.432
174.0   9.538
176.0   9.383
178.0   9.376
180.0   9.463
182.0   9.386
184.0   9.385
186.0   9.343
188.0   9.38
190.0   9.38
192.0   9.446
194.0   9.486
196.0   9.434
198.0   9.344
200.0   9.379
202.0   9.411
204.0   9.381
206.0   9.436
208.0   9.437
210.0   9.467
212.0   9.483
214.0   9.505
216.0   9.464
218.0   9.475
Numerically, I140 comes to -1.4 ch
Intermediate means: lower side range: 5.68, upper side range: 9.43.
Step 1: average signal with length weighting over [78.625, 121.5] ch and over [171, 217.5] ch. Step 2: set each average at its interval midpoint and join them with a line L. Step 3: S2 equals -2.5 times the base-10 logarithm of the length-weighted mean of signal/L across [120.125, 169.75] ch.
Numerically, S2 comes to -0.18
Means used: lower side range 6.8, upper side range 9.42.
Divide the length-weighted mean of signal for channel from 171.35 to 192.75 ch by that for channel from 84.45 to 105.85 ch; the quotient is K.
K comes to 1.69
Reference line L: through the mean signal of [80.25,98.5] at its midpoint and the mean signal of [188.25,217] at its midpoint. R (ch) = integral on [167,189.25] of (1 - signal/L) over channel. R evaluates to -2.79 ch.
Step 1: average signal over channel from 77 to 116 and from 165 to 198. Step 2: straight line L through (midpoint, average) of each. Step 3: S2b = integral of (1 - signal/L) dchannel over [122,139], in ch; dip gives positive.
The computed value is -4.4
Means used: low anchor 6.34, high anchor 9.44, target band 9.55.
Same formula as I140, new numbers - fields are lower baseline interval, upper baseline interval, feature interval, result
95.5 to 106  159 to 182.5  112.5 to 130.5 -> -4.6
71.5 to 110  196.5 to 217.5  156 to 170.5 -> -2.5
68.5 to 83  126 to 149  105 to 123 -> -2.5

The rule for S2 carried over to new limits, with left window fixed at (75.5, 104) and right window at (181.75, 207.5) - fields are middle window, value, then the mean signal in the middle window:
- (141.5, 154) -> -0.24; 9.38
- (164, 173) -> -0.14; 9.51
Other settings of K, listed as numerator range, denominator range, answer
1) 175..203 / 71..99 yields 1.84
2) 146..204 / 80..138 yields 1.24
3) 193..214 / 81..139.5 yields 1.22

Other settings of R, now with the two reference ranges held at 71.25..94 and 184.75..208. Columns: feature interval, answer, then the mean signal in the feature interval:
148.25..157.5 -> -2.1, 9.46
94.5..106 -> -2.2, 6.75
